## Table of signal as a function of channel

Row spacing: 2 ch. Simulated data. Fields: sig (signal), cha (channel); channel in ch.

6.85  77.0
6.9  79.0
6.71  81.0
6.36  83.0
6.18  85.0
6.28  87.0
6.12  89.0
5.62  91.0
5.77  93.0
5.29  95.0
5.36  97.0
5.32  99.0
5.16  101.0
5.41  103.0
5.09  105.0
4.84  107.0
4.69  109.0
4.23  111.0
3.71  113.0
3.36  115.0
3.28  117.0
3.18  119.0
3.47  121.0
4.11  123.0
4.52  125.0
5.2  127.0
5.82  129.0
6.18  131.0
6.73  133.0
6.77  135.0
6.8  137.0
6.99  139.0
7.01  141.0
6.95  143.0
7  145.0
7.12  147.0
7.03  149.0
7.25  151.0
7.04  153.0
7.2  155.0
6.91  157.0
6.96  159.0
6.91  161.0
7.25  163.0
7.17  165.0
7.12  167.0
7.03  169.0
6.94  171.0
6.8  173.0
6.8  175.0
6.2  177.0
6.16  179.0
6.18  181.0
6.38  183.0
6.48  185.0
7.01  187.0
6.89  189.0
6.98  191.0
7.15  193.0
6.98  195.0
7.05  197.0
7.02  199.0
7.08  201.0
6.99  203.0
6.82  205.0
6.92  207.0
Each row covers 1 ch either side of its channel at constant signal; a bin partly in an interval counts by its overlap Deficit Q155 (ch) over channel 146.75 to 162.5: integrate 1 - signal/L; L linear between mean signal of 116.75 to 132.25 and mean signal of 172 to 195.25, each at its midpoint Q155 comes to -4.0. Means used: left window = 4.56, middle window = 7.06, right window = 6.66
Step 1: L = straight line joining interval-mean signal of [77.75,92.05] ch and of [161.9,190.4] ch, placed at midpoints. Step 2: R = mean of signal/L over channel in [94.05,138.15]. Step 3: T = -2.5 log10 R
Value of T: 0.293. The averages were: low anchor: 6.32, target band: 4.94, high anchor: 6.75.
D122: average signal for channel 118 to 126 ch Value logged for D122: 3.82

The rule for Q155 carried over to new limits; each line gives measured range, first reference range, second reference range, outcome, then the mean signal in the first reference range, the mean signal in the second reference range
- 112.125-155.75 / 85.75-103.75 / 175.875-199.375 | 2.4 ch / 5.6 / 6.7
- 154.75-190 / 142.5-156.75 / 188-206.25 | 1.2 ch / 7.08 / 6.99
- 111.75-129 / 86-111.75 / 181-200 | 5.2 ch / 5.33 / 6.85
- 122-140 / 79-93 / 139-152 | 2.5 ch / 6.23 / 7.05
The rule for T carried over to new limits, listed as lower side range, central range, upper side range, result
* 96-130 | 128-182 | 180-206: -0.19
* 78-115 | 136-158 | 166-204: -0.13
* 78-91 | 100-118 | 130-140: 0.42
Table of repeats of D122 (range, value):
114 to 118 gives 3.32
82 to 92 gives 6.11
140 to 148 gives 7.02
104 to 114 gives 4.51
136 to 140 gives 6.89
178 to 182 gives 6.17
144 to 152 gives 7.1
